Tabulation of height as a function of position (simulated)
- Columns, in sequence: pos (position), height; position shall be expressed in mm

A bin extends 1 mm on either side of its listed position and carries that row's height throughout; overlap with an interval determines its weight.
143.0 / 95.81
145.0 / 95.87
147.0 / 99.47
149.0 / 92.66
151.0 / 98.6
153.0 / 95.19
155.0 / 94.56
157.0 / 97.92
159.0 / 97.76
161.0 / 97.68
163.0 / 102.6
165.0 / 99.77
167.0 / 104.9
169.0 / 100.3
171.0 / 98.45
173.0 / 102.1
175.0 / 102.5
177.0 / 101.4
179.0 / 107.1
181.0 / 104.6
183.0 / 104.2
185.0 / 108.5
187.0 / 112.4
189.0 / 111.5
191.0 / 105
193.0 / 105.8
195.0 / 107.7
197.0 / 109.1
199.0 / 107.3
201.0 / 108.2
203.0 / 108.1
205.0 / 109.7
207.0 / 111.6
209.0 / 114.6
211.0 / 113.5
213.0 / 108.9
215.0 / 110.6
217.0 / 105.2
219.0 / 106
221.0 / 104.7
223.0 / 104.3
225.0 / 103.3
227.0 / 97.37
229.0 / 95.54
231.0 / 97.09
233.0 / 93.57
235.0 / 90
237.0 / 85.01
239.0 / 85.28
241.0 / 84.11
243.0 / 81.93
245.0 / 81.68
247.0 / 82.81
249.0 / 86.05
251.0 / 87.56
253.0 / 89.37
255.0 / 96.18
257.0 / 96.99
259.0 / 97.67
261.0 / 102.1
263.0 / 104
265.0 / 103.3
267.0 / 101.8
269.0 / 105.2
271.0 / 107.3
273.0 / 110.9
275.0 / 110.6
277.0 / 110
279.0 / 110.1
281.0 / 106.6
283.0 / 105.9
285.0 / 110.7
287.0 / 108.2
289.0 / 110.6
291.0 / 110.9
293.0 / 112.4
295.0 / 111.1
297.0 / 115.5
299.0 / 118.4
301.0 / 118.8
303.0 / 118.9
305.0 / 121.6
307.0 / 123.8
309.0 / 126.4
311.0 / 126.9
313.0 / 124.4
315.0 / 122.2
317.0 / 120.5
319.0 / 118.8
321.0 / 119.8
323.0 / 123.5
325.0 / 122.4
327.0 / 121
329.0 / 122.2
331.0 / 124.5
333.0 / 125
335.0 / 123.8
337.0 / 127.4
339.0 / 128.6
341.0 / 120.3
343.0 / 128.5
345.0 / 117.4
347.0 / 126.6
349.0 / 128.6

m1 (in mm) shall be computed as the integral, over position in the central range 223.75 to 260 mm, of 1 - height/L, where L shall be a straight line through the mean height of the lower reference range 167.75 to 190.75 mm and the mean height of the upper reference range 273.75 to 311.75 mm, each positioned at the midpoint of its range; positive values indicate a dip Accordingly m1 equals 6.4 mm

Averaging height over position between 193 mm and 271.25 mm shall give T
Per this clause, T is 99.6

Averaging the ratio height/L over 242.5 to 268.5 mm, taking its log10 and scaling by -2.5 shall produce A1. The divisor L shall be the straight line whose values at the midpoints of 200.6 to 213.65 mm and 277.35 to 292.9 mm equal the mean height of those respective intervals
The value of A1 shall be 0.17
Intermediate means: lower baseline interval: 111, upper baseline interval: 109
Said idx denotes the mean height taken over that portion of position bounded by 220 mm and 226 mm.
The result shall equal 104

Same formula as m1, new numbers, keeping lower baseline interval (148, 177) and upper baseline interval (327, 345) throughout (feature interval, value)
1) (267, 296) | 1.8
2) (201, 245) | 3.0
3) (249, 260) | 1.9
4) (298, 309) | -0.1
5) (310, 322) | -0.1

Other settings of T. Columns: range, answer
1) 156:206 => 105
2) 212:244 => 97.1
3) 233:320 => 106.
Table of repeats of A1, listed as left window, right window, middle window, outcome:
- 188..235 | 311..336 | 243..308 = 0.10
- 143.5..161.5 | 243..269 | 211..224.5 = -0.13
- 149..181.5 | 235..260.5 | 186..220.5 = -0.15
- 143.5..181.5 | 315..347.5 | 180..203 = -0.04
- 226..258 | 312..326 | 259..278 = -0.05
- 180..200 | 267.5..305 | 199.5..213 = -0.02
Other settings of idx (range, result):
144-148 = 97.7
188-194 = 107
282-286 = 108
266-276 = 107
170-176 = 101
